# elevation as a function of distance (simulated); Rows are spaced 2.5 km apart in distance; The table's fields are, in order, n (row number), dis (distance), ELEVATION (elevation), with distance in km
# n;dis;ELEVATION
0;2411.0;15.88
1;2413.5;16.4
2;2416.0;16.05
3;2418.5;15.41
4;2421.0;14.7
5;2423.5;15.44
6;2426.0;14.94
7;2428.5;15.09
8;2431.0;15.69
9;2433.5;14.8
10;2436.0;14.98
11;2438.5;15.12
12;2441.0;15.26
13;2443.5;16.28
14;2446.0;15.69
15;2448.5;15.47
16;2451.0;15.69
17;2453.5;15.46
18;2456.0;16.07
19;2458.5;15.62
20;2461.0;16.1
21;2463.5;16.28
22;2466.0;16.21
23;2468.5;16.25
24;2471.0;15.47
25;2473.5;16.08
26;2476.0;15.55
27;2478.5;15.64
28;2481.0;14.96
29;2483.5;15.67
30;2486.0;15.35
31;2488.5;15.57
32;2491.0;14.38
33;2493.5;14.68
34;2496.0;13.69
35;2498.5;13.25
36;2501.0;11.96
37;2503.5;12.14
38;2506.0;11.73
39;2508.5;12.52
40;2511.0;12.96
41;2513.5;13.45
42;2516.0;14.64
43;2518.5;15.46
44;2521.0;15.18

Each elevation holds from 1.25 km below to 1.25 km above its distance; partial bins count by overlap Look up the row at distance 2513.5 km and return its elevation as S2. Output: 13.45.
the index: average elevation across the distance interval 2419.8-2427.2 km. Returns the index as 15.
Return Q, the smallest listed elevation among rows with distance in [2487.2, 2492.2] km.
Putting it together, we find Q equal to 14.38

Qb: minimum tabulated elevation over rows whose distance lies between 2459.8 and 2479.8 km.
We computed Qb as 15.47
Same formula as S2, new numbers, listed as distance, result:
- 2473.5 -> 16.08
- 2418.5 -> 15.41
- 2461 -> 16.1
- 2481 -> 14.96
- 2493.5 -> 14.68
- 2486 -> 15.35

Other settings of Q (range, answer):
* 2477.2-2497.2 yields 13.69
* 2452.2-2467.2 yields 15.46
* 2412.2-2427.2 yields 14.7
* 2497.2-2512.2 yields 11.73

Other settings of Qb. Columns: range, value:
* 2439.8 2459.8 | 15.26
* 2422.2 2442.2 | 14.8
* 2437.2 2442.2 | 15.12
